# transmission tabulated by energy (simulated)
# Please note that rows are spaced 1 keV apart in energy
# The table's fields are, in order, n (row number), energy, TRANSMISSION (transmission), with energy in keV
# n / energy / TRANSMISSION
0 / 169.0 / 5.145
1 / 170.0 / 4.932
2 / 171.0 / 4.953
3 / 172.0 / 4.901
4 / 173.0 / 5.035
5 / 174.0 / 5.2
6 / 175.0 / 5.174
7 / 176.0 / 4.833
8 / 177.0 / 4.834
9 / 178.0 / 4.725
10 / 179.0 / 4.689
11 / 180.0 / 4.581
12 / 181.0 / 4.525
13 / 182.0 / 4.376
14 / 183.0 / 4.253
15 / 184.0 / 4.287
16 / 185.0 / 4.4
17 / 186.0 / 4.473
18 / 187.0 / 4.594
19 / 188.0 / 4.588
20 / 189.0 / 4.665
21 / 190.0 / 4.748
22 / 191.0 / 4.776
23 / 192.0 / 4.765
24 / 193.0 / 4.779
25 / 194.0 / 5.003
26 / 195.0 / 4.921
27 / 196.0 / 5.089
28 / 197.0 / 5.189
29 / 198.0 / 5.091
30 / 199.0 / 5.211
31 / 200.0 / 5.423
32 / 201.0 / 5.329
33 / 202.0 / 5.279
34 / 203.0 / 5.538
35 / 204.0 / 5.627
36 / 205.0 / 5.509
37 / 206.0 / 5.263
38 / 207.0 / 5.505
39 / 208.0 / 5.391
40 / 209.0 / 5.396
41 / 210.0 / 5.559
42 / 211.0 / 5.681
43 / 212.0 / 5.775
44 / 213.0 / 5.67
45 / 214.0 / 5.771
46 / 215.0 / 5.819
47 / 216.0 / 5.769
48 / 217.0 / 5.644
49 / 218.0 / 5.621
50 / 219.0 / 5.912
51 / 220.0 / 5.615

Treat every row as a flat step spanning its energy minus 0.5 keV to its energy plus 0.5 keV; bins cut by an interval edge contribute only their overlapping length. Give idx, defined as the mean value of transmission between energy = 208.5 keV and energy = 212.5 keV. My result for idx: 5.6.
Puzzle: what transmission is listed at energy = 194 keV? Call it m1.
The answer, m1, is 5.003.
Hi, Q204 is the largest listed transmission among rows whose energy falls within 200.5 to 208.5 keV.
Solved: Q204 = 5.627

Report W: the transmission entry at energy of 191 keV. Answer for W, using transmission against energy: 4.776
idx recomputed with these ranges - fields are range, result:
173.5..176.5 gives 5.07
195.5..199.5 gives 5.15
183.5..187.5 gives 4.44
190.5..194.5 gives 4.83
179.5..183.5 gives 4.43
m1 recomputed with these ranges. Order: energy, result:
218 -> 5.621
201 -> 5.329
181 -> 4.525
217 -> 5.644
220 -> 5.615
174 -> 5.2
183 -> 4.253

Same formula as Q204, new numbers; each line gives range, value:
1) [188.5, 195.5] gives 5.003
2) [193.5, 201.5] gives 5.423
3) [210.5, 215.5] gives 5.819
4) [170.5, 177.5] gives 5.2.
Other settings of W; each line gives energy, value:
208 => 5.391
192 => 4.765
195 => 4.921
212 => 5.775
